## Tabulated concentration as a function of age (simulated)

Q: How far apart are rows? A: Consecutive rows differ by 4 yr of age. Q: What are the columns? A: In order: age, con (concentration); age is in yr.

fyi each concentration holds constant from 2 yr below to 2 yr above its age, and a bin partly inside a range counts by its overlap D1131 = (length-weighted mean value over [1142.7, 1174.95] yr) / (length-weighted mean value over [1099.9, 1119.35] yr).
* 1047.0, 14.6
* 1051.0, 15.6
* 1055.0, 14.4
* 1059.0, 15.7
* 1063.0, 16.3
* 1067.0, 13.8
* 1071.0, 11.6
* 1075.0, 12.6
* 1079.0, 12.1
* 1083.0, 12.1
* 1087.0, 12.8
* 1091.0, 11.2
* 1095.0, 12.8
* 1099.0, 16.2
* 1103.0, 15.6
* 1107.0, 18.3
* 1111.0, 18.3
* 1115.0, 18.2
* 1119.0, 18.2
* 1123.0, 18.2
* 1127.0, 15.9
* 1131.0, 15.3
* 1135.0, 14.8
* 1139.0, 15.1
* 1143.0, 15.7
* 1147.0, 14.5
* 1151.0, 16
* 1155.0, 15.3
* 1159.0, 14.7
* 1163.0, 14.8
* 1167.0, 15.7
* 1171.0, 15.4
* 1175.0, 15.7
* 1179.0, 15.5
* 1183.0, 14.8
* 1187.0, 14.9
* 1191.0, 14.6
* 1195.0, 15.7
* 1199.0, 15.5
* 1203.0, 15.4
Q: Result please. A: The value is 0.87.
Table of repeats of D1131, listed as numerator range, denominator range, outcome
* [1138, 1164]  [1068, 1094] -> 1.25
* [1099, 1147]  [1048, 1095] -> 1.23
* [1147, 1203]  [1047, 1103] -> 1.11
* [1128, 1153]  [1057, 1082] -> 1.12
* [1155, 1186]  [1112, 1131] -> 0.87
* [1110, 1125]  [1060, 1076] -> 1.32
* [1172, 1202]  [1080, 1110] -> 1.07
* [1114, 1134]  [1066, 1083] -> 1.37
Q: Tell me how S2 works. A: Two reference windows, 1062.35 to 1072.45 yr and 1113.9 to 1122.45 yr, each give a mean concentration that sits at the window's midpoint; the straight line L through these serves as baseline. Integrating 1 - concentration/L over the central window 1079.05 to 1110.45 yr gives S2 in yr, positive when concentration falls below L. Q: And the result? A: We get 3.9 yr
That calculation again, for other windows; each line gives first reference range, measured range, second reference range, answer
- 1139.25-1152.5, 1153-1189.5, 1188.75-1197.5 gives 0.1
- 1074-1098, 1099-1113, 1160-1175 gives -4.4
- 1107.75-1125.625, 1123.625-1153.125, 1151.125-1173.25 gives 2.3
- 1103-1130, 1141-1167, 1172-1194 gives 1.6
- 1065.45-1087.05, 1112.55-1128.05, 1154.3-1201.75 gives -4.7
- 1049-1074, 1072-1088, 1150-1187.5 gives 2.5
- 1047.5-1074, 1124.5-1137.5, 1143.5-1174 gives -0.4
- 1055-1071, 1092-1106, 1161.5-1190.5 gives 0.0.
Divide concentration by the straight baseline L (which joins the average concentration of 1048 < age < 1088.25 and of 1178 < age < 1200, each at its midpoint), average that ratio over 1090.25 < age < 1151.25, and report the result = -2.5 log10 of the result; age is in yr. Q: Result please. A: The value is -0.12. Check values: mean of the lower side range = 13.7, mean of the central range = 16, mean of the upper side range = 15.1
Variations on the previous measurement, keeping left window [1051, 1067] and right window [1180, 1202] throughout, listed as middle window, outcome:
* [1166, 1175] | -0.029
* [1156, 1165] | 0.026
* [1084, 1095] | 0.246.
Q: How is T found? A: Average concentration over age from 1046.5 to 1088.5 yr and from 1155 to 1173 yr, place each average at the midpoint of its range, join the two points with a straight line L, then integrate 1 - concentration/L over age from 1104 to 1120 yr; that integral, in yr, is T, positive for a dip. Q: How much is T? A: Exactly -4.08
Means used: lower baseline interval 13.8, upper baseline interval 15.2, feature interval 18.1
